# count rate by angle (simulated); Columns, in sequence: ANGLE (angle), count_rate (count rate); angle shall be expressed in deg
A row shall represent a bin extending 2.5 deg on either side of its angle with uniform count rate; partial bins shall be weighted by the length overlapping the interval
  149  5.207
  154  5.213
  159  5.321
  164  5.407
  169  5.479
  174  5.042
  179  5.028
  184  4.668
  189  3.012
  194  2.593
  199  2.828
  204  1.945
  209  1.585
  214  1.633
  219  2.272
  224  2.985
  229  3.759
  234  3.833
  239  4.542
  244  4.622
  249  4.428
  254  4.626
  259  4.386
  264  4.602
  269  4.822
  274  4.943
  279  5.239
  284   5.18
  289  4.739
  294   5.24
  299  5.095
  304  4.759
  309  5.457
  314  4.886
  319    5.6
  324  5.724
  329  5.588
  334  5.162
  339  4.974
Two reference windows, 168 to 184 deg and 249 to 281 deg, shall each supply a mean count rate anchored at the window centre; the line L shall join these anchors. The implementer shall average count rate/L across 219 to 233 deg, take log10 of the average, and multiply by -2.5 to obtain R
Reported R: 0.45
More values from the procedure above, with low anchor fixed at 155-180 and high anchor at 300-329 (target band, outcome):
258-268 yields 0.16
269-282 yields 0.05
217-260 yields 0.32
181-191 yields 0.32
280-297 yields 0.05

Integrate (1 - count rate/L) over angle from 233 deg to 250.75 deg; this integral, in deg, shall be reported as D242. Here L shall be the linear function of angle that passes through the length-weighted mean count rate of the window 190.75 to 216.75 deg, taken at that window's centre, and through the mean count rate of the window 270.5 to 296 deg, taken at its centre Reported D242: -4.3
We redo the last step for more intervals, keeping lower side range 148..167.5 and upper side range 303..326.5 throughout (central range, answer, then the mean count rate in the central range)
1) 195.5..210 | 8.5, 2.21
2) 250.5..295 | 4.0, 4.84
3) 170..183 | 0.6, 5.04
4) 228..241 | 3.1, 4.06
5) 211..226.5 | 8.9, 2.27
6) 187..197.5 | 5.0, 2.79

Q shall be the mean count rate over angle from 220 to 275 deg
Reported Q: 4.25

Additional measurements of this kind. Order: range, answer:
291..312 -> 5.12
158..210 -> 3.93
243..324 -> 4.94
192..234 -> 2.53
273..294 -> 5.06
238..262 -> 4.52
